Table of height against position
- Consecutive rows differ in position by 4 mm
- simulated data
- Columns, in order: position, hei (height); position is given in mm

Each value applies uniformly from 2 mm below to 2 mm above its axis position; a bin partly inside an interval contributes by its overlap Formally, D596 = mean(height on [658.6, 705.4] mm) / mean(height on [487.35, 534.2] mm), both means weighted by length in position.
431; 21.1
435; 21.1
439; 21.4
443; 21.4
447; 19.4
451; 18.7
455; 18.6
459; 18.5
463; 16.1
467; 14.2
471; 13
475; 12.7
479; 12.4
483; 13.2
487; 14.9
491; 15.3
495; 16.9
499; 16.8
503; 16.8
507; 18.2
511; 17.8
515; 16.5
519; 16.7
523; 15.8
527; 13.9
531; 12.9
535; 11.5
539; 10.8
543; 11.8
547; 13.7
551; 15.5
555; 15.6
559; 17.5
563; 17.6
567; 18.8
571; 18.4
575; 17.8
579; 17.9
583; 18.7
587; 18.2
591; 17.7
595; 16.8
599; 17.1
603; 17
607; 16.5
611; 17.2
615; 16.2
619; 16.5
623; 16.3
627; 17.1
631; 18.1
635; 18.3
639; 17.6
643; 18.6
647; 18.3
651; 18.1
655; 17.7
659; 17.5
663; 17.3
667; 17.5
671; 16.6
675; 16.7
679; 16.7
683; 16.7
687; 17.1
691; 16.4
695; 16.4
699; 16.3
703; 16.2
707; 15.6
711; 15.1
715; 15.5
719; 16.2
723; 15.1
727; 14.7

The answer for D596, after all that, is 1.05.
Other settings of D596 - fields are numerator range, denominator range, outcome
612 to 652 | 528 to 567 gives 1.22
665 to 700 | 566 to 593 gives 0.92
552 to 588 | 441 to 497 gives 1.10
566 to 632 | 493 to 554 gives 1.16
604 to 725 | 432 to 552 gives 1.06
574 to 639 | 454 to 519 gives 1.10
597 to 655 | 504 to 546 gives 1.19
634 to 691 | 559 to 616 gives 0.99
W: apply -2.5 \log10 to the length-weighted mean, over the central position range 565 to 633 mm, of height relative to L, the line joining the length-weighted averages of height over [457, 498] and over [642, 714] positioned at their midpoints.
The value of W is -0.09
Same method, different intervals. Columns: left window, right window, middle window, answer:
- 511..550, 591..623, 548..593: -0.136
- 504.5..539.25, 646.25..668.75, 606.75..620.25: 0.016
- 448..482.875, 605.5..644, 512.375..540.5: 0.143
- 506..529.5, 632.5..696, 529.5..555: 0.266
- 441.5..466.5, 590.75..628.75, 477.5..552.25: 0.200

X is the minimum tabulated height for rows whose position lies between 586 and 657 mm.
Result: 16.2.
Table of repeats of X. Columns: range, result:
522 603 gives 10.8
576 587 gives 17.9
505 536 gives 11.5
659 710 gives 15.6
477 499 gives 12.4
